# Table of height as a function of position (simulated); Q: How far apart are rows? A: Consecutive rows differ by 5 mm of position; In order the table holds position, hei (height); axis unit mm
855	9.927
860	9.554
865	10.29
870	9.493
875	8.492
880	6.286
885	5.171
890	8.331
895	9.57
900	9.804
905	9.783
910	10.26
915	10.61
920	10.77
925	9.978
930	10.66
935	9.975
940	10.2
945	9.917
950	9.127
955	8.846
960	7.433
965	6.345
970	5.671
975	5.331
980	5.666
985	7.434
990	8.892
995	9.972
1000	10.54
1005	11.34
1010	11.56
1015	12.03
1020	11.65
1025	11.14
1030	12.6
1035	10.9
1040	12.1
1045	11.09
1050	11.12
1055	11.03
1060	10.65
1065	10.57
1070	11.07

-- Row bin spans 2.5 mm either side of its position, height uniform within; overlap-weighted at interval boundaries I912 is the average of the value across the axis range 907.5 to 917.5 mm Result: 10.4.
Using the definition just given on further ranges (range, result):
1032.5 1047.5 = 11.4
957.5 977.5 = 6.2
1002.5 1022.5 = 11.6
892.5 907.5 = 9.72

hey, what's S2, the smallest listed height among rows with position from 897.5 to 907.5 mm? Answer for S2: 9.783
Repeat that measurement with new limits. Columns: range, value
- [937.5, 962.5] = 7.433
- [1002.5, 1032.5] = 11.14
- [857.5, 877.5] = 8.492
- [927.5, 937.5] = 9.975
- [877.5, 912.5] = 5.171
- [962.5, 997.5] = 5.331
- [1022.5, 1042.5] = 10.9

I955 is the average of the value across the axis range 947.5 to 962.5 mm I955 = 8.47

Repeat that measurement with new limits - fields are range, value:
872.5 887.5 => 6.65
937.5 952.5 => 9.75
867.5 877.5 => 8.99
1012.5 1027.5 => 11.6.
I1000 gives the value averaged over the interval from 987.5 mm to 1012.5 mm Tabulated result 10.5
